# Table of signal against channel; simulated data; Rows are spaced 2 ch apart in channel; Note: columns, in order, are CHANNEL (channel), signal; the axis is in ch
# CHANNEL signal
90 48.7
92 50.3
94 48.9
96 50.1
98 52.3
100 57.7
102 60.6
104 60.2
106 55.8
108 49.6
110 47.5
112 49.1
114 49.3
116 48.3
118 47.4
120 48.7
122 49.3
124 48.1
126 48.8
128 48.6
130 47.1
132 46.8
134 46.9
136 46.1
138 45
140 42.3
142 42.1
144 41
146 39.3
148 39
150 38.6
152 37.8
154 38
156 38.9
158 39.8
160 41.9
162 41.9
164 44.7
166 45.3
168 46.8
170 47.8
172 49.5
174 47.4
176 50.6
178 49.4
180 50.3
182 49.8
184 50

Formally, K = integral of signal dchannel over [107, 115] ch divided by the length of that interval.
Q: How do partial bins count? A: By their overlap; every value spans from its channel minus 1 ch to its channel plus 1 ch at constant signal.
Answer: 48.9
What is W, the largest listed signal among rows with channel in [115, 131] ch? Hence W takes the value 49.3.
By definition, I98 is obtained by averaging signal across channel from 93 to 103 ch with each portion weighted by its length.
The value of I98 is 53.9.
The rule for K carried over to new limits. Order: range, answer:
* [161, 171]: 45.3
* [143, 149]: 39.8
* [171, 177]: 49.2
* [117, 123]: 48.5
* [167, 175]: 47.9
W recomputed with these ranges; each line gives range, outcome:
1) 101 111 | 60.6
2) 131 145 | 46.9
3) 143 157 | 41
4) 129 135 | 47.1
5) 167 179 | 50.6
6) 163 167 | 45.3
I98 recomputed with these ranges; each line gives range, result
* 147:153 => 38.5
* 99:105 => 59.5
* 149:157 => 38.3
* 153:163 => 40.1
